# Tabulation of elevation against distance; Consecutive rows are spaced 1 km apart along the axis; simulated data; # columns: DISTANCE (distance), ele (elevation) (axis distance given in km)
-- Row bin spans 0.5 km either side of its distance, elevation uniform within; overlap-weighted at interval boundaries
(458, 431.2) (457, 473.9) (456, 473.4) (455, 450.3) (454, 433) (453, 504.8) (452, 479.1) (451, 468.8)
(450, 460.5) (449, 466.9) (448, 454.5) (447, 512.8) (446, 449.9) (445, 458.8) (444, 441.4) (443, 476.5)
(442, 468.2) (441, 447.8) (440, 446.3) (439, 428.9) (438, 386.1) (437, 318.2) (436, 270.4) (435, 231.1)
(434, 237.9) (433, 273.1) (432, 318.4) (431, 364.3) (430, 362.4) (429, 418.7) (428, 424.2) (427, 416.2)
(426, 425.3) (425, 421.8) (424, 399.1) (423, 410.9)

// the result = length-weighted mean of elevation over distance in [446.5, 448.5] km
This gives 484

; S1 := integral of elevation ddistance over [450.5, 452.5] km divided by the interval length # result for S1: 474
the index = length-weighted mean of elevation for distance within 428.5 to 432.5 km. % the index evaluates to 366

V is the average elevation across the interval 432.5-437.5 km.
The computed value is 266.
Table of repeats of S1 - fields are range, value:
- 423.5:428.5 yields 417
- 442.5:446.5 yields 457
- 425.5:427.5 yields 421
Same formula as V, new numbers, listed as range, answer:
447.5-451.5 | 463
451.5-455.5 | 467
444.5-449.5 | 469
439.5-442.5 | 454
